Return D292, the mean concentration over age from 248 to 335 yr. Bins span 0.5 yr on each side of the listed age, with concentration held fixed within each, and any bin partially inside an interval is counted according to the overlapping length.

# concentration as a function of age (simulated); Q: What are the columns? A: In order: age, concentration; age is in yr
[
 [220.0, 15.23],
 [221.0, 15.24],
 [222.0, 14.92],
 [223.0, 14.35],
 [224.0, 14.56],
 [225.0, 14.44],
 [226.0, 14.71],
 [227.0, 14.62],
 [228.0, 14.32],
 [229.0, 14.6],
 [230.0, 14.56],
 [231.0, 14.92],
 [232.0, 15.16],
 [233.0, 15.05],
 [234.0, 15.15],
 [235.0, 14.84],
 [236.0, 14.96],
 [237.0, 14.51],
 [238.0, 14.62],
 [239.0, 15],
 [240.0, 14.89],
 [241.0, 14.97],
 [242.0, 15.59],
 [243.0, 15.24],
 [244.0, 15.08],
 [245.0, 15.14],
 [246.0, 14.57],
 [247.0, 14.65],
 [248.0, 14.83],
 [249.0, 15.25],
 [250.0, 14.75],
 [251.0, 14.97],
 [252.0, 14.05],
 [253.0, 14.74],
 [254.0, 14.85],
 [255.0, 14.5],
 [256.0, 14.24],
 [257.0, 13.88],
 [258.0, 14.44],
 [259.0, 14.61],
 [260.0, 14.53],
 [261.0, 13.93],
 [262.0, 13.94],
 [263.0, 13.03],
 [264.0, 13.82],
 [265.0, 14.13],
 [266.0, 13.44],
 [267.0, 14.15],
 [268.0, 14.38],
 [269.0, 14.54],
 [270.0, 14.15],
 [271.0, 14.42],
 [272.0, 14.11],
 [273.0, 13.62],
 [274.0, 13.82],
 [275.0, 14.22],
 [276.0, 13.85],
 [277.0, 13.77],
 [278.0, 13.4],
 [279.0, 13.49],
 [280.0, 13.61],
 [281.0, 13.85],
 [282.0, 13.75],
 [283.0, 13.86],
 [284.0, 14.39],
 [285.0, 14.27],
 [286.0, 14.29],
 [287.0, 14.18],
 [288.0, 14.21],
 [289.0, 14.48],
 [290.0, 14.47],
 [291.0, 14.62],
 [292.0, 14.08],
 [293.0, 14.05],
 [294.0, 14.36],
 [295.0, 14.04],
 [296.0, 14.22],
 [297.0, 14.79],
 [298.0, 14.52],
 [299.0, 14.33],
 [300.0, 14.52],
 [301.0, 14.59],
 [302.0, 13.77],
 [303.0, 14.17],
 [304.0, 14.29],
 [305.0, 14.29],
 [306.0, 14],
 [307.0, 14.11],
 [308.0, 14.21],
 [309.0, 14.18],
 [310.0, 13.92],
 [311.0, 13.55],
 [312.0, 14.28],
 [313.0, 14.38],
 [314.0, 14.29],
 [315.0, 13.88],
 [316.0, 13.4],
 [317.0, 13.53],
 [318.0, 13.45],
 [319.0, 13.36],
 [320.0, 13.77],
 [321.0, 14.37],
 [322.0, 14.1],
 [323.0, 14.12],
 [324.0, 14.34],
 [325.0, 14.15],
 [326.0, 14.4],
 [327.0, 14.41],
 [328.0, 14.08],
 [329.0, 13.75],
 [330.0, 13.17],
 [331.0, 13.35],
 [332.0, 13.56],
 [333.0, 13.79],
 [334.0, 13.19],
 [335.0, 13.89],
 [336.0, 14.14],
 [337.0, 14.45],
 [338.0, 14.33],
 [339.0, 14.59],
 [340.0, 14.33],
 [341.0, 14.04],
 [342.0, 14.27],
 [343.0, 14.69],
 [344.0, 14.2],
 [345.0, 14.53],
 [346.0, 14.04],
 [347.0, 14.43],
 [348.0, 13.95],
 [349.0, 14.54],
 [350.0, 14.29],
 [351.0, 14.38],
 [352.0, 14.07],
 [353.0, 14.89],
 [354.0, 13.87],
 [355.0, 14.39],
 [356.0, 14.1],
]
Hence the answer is 14.1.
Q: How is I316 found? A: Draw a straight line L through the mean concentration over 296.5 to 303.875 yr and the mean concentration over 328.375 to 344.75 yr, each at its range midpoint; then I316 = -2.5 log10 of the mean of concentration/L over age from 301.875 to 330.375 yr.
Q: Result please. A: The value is 0.016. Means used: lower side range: 14.4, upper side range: 14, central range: 14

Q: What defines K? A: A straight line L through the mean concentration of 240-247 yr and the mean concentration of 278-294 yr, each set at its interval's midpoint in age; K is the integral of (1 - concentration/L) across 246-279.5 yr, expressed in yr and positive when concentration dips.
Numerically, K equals 0.95 yr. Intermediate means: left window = 15.1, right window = 14.1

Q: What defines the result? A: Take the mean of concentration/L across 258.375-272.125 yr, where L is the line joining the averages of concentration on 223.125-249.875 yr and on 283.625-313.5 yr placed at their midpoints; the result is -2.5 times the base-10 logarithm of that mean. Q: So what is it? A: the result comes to 0.037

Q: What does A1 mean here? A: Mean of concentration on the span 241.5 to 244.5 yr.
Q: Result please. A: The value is 15.3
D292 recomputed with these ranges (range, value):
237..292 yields 14.3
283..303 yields 14.3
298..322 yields 14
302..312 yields 14.1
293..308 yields 14.3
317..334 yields 13.9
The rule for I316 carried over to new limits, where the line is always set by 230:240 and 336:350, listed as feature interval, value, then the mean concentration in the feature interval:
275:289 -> 0.053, 13.9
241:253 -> -0.006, 14.9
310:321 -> 0.050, 13.8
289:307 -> 0.020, 14.3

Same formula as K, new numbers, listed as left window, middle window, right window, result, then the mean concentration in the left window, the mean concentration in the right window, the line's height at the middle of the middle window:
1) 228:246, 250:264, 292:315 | 0.4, 14.9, 14.2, 14.7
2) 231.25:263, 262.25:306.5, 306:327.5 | 0.7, 14.7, 14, 14.3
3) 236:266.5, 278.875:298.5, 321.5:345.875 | 0.2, 14.5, 14.1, 14.3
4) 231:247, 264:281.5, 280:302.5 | 0.7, 15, 14.2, 14.5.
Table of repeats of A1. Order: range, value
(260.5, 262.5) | 13.9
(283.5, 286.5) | 14.3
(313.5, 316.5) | 13.9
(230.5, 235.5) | 15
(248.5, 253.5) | 14.8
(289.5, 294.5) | 14.3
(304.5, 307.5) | 14.1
